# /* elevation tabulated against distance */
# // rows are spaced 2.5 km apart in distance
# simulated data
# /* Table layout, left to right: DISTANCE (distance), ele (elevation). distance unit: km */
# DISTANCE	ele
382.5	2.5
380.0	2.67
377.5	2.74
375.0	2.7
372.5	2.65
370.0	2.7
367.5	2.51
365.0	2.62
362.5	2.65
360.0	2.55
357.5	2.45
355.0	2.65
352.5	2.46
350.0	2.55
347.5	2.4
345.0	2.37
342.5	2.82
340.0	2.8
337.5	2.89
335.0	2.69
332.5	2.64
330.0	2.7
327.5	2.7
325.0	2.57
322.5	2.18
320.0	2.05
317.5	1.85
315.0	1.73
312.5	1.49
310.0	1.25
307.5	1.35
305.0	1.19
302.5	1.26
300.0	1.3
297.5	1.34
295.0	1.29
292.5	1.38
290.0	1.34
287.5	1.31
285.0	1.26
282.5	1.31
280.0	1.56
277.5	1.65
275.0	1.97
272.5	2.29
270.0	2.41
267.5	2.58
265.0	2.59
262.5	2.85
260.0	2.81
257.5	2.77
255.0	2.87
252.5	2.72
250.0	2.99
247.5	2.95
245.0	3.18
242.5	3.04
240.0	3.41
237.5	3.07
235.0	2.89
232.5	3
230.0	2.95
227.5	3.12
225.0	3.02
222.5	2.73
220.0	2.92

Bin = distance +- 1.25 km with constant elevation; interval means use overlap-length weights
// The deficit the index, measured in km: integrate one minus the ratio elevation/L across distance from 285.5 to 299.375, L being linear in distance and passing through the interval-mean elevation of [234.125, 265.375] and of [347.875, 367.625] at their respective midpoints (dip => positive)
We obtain 7.27 km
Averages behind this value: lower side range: 2.94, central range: 1.33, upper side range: 2.55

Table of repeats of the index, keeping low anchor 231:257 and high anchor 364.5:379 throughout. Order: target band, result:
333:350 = 0.5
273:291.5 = 8.8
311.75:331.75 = 4.3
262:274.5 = 1.9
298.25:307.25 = 5.0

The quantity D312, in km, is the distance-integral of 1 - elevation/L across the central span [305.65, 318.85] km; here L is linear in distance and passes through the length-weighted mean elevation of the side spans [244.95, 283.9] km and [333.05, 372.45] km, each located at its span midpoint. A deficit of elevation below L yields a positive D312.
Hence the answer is 5.3 km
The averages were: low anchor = 2.44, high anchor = 2.61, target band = 1.52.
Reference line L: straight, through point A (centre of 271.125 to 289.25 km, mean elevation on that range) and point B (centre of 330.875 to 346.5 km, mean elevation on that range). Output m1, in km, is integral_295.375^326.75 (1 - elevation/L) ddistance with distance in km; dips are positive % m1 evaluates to 8.2 km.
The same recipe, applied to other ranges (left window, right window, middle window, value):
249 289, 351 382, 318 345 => -1.0 km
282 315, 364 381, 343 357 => -1.6 km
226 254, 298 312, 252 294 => 2.1 km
